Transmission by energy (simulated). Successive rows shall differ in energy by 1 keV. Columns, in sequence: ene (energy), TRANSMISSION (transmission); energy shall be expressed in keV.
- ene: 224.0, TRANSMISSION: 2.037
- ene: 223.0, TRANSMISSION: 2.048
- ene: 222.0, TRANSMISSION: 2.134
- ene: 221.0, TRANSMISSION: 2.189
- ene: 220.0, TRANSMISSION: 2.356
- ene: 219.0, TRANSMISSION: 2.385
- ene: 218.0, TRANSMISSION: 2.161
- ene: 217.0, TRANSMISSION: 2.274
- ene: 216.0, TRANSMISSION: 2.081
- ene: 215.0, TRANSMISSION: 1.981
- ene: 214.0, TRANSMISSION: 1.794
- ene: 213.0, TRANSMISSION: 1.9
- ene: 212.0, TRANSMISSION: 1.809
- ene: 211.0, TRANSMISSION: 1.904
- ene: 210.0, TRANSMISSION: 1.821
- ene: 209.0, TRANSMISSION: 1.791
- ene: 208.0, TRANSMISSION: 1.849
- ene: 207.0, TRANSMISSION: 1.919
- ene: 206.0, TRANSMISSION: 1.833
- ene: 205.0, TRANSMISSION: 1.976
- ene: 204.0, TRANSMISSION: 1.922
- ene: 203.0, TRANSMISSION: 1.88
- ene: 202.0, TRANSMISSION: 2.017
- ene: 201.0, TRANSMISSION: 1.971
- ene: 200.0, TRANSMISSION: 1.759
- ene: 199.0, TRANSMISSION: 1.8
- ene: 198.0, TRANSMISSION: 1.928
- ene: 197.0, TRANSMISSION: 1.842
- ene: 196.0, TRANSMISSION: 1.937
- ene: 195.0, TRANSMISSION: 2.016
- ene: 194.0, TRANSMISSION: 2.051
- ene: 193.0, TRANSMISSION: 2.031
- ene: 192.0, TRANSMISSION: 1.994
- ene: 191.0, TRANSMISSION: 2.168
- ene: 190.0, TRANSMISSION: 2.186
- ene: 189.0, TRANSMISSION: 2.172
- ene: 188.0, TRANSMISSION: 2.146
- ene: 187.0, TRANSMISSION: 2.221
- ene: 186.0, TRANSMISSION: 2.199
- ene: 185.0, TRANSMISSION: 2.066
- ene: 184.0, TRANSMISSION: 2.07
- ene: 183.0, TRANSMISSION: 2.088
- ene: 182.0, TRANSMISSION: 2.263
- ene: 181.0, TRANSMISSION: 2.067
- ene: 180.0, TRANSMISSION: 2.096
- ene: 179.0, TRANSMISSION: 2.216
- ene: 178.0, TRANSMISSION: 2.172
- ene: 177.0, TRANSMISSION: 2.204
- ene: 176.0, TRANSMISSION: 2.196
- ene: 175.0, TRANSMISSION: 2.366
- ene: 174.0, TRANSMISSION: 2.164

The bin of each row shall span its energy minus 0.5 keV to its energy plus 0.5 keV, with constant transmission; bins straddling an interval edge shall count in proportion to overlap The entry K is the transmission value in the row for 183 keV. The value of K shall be 2.088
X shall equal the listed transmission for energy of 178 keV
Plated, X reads 2.172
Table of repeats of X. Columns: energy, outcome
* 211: 1.904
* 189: 2.172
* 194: 2.051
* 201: 1.971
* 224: 2.037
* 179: 2.216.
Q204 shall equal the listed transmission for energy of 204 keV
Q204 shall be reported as 1.922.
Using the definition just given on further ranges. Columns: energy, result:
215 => 1.981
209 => 1.791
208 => 1.849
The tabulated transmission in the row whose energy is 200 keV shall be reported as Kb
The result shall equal 1.759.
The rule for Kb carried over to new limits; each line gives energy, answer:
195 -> 2.016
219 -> 2.385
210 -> 1.821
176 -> 2.196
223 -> 2.048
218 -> 2.161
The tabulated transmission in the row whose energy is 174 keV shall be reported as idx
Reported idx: 2.164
